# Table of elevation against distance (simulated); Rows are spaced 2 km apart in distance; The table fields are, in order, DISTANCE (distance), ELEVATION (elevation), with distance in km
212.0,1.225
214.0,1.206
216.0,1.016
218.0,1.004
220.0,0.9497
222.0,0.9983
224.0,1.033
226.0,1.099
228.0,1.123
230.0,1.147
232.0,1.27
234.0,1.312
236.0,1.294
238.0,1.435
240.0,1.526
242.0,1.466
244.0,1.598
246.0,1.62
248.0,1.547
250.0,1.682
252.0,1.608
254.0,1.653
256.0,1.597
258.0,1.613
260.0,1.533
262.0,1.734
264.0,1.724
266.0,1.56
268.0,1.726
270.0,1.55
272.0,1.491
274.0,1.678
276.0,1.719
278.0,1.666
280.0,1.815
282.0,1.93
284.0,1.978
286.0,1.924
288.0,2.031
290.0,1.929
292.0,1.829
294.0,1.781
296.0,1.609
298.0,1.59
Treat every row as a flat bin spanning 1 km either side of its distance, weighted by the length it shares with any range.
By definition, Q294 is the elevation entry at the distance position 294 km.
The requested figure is 1.781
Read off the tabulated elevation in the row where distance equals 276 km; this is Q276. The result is 1.719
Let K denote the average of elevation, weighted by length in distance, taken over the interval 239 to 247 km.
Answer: 1.55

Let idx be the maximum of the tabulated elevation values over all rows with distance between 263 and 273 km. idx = 1.726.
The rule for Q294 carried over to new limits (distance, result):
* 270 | 1.55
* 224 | 1.033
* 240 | 1.526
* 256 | 1.597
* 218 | 1.004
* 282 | 1.93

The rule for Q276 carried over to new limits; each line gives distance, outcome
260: 1.533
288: 2.031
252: 1.608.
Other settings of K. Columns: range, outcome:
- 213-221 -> 1.04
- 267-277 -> 1.63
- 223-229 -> 1.08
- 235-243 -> 1.43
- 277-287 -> 1.86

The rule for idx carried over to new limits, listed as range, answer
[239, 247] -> 1.62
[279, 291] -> 2.031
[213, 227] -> 1.206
